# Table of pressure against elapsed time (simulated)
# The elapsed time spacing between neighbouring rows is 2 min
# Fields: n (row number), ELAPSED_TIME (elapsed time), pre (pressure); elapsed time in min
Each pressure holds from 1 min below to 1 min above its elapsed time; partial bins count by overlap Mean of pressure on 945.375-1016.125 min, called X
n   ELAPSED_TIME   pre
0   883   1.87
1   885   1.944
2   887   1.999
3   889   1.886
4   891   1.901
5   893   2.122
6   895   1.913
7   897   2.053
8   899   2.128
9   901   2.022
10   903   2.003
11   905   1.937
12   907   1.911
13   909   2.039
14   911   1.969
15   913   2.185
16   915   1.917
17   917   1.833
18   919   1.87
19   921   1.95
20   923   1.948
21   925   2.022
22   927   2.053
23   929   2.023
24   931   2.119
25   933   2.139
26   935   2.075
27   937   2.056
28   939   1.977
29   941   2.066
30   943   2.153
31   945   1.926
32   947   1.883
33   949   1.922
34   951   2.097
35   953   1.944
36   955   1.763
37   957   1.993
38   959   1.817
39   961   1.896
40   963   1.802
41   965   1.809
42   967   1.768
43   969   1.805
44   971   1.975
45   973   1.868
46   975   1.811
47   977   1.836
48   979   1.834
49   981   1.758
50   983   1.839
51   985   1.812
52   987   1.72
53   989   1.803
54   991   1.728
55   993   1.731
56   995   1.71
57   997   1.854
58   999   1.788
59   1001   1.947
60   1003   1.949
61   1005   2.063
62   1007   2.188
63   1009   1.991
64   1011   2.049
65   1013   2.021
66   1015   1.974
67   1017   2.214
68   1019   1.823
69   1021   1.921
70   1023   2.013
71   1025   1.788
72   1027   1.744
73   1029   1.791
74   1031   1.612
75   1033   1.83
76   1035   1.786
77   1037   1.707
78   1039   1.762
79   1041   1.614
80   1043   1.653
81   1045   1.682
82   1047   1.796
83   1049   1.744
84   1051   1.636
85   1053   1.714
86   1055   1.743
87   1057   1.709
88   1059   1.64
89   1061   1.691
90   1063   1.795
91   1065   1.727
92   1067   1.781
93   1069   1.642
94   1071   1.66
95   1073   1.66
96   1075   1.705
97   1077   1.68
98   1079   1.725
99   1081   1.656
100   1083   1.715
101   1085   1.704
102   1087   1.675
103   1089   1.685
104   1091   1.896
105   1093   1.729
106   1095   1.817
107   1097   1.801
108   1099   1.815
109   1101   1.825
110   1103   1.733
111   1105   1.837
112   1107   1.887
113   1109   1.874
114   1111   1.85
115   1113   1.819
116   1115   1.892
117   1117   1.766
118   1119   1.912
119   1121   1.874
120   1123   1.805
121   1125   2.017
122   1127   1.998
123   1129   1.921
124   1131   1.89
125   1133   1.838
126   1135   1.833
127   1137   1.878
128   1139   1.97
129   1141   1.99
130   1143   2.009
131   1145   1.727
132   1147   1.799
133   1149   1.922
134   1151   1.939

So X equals 1.88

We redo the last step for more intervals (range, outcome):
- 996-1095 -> 1.79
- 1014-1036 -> 1.86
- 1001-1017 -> 2.04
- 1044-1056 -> 1.72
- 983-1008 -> 1.86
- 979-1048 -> 1.84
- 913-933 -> 1.99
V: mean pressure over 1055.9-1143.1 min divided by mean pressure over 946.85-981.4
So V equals 1.0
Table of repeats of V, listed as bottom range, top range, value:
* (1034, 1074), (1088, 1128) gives 1.08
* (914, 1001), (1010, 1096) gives 0.93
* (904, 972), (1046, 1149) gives 0.92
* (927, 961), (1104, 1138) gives 0.94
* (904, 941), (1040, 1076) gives 0.85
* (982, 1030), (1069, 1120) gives 0.93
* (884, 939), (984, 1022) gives 0.95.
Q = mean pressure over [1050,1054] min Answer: 1.67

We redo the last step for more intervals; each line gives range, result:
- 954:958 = 1.88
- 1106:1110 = 1.88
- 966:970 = 1.79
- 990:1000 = 1.76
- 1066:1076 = 1.69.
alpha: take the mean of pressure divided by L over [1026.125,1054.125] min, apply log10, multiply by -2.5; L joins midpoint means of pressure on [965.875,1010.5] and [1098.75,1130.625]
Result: 0.09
